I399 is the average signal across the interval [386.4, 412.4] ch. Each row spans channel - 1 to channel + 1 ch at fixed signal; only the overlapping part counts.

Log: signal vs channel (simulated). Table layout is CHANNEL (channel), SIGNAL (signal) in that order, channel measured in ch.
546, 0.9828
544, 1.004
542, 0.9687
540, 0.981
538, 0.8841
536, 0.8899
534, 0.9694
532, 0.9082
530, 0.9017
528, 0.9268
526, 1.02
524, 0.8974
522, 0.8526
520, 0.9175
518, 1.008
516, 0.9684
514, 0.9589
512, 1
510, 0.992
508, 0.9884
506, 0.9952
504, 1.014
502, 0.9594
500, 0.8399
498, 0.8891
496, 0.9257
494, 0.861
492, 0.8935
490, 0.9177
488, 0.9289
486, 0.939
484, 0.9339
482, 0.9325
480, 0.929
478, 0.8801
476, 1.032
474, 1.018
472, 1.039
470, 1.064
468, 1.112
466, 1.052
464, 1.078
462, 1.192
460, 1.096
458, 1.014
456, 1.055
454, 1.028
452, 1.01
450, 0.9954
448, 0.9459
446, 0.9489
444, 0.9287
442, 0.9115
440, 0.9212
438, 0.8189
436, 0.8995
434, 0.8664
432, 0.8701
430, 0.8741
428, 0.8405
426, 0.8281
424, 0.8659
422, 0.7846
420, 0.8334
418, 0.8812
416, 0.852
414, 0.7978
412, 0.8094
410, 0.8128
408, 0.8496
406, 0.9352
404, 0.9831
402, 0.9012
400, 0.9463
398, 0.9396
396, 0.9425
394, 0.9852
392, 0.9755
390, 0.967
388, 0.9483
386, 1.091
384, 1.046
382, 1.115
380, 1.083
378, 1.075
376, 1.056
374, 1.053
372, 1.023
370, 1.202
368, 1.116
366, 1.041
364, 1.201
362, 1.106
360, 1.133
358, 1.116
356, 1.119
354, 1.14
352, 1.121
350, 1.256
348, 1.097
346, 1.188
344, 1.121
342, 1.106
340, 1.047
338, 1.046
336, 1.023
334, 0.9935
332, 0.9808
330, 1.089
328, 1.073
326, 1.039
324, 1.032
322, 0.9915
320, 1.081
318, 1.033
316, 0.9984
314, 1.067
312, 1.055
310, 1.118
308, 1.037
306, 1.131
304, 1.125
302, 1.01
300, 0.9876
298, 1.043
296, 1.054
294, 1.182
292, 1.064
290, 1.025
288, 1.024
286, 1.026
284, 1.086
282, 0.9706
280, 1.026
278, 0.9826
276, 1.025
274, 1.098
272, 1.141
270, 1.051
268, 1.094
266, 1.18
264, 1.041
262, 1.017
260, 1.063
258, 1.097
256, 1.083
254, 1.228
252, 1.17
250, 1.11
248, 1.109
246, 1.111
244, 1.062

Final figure 0.929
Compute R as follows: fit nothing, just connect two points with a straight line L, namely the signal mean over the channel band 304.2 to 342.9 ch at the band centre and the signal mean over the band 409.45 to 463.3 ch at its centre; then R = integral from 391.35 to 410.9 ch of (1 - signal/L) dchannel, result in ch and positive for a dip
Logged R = 0.64 ch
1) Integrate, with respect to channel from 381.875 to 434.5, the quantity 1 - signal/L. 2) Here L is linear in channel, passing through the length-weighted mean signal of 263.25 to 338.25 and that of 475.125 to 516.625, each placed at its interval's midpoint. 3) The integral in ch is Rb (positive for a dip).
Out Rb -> 4.6 ch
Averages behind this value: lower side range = 1.05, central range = 0.906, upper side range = 0.941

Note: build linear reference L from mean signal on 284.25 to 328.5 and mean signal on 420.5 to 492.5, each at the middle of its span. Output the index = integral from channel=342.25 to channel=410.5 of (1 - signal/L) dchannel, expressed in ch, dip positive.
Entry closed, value -2.9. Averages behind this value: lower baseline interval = 1.05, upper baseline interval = 0.956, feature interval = 1.05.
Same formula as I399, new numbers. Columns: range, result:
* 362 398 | 1.05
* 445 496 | 0.994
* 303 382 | 1.09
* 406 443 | 0.853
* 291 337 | 1.05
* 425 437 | 0.863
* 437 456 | 0.951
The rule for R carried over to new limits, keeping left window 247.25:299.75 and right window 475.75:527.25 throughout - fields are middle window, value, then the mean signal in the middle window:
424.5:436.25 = 1.45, 0.861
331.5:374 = -3.14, 1.1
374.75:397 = -0.39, 1.03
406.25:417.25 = 1.77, 0.833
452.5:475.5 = -2.48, 1.07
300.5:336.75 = 0.01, 1.05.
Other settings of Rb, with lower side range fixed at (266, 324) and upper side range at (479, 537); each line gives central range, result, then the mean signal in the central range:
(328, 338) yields 0.1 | 1.03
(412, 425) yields 2.0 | 0.834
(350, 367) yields -1.8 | 1.13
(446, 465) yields -1.5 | 1.04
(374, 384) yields -0.7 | 1.08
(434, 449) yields 1.0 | 0.908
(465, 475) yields -1.0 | 1.06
